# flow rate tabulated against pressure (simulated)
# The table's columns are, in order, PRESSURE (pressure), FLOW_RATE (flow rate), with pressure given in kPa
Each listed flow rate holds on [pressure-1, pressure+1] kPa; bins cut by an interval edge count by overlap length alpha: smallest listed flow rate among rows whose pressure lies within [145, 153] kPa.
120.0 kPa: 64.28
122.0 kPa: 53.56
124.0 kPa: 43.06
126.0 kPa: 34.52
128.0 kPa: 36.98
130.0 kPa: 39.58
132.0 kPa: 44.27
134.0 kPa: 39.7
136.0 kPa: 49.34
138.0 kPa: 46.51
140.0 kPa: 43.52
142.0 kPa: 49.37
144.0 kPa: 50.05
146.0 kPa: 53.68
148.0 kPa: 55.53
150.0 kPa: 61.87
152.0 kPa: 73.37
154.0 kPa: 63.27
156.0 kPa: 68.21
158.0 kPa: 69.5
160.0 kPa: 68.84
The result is 53.68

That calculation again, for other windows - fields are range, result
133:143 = 39.7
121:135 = 34.52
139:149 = 43.52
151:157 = 63.27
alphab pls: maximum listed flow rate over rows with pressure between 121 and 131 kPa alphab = 53.56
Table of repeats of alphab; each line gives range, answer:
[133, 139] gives 49.34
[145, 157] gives 73.37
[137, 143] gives 49.37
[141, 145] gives 50.05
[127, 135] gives 44.27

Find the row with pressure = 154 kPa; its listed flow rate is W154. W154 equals 63.27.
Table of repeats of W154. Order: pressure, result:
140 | 43.52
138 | 46.51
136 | 49.34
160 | 68.84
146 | 53.68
